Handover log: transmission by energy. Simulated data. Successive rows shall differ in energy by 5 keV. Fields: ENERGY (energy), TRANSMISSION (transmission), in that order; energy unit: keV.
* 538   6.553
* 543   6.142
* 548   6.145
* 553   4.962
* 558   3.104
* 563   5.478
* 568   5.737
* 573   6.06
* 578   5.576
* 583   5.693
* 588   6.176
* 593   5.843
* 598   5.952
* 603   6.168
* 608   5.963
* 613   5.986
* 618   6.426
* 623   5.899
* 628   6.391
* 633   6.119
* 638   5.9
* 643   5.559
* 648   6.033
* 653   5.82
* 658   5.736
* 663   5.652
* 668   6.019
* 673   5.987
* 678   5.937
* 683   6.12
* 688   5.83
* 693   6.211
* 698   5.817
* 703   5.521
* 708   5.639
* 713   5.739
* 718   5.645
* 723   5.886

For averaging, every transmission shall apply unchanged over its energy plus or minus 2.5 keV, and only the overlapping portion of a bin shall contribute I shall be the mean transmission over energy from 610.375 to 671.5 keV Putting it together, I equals 5.96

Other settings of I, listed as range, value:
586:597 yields 5.99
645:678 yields 5.87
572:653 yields 5.98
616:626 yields 6.16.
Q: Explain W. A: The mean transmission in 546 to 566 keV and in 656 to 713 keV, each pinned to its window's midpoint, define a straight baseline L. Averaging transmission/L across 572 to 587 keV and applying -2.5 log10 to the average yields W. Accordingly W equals -0.141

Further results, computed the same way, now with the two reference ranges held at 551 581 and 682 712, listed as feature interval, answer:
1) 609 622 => -0.136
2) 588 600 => -0.125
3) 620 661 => -0.074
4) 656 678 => -0.033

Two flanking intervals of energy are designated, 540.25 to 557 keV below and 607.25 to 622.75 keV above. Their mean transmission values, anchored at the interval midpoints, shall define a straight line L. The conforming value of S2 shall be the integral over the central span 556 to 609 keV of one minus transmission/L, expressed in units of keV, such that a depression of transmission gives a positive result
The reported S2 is 1.9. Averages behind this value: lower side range 5.52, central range 5.63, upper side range 6.11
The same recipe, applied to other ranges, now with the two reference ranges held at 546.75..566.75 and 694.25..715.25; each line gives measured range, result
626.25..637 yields -1.8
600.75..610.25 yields -1.7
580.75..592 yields -1.9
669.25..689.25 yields -1.5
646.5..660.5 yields -1.1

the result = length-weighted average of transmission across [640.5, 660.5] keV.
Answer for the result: 5.79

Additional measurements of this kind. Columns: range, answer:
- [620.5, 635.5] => 6.14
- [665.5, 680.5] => 5.98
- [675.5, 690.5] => 5.96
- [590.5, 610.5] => 5.98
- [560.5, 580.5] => 5.71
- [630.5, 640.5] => 6.01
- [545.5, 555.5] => 5.55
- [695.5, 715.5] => 5.68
